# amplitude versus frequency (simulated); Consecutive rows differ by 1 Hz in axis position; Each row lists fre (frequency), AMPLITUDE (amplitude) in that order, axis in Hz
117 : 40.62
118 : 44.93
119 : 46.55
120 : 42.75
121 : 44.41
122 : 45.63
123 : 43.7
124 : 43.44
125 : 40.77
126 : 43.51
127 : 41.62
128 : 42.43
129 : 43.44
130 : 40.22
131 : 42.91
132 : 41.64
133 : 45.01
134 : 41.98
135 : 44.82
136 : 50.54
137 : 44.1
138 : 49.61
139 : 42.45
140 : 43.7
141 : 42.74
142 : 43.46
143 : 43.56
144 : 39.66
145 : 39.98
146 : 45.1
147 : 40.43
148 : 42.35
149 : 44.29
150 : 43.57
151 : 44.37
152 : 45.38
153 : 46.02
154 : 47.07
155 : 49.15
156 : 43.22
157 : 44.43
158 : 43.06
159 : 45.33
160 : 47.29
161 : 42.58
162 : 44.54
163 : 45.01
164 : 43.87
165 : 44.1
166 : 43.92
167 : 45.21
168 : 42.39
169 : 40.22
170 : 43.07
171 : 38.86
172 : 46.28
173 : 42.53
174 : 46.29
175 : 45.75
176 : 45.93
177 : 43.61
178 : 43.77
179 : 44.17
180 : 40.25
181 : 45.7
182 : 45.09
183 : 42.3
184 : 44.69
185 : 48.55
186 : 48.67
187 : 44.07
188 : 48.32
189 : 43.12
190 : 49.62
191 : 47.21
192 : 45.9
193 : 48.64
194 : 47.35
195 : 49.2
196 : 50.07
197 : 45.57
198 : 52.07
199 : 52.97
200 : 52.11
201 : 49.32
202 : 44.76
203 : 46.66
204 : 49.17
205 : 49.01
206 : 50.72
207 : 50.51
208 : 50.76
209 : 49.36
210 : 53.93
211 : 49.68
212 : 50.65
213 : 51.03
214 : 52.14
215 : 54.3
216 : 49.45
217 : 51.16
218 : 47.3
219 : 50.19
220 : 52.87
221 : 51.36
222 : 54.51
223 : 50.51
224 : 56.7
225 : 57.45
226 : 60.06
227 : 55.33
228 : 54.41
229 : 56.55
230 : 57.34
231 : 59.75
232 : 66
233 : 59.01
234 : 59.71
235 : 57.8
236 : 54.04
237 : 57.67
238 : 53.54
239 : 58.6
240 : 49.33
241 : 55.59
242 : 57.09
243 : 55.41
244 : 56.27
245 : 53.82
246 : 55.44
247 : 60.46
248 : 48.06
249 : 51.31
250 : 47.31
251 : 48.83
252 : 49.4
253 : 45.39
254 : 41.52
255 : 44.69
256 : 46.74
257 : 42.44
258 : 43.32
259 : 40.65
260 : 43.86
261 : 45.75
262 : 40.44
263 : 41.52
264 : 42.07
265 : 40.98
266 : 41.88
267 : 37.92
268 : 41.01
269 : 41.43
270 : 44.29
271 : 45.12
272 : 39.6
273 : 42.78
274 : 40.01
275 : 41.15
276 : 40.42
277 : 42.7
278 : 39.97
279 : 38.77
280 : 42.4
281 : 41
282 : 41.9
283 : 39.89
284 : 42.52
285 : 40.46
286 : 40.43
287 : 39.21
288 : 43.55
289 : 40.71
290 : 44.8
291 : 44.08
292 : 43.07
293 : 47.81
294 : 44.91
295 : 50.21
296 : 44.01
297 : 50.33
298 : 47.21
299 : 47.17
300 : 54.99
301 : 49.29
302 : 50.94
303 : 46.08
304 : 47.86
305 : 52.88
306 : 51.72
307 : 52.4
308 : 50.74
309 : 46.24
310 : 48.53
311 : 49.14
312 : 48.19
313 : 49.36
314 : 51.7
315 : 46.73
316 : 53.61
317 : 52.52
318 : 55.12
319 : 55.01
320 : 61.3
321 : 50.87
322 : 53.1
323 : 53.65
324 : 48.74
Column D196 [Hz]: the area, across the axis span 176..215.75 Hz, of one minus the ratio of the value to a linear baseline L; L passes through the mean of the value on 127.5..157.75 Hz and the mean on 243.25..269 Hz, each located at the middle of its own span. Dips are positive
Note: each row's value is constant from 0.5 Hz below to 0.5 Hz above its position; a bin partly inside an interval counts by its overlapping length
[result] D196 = -2.8 Hz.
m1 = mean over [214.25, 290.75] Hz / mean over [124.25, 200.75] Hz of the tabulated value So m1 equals 1.08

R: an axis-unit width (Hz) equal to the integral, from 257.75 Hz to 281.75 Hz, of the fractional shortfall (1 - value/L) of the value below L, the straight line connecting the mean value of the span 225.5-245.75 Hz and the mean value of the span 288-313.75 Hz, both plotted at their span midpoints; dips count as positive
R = 4.9 Hz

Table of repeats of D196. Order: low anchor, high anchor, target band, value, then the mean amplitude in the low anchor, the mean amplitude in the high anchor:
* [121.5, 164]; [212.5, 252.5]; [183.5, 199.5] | 0.6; 43.9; 54.4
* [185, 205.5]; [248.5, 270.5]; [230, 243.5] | -3.5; 48.2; 43.8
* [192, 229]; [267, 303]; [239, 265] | -0.7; 51.1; 43.6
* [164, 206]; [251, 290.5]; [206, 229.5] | -4.2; 46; 42.2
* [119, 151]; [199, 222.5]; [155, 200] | 1.9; 43.4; 50.5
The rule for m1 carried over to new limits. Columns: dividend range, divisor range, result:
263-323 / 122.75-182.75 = 1.05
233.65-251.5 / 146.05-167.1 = 1.22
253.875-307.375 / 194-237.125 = 0.83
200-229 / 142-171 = 1.18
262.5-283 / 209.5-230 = 0.78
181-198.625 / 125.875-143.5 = 1.08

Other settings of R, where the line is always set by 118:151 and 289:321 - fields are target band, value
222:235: -3.0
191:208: -1.2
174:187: 0.1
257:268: 1.4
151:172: 0.1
